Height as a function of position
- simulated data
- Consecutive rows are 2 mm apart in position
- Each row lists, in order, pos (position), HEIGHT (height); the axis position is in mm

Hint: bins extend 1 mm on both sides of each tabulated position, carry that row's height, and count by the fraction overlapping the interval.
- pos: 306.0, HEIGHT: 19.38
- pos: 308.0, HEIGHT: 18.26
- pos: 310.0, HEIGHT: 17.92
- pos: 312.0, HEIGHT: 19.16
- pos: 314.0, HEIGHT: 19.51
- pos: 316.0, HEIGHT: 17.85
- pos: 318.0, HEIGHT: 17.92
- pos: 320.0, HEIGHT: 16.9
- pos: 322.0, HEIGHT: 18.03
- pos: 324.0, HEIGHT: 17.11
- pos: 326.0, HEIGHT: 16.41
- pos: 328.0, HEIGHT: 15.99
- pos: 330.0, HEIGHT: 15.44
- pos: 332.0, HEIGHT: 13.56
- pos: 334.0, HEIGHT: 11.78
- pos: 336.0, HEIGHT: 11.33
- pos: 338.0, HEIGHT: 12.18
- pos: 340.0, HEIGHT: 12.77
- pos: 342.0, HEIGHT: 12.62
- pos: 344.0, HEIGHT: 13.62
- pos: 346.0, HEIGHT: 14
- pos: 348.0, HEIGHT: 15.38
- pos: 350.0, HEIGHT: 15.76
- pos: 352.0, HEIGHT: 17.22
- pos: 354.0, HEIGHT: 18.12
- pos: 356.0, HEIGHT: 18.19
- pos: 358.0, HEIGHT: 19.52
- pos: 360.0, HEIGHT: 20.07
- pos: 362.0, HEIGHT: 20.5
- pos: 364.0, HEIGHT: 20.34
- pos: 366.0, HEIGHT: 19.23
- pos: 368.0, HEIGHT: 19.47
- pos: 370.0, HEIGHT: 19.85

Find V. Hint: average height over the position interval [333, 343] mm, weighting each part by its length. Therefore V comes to 12.1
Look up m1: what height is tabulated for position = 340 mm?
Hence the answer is 12.77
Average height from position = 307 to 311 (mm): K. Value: 18.1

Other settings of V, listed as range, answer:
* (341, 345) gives 13.1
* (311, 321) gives 18.3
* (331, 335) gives 12.7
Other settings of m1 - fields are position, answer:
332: 13.56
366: 19.23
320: 16.9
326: 16.41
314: 19.51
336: 11.33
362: 20.5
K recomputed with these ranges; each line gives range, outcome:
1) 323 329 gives 16.5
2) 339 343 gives 12.7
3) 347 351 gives 15.6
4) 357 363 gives 20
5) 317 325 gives 17.5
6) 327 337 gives 13.6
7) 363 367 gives 19.8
